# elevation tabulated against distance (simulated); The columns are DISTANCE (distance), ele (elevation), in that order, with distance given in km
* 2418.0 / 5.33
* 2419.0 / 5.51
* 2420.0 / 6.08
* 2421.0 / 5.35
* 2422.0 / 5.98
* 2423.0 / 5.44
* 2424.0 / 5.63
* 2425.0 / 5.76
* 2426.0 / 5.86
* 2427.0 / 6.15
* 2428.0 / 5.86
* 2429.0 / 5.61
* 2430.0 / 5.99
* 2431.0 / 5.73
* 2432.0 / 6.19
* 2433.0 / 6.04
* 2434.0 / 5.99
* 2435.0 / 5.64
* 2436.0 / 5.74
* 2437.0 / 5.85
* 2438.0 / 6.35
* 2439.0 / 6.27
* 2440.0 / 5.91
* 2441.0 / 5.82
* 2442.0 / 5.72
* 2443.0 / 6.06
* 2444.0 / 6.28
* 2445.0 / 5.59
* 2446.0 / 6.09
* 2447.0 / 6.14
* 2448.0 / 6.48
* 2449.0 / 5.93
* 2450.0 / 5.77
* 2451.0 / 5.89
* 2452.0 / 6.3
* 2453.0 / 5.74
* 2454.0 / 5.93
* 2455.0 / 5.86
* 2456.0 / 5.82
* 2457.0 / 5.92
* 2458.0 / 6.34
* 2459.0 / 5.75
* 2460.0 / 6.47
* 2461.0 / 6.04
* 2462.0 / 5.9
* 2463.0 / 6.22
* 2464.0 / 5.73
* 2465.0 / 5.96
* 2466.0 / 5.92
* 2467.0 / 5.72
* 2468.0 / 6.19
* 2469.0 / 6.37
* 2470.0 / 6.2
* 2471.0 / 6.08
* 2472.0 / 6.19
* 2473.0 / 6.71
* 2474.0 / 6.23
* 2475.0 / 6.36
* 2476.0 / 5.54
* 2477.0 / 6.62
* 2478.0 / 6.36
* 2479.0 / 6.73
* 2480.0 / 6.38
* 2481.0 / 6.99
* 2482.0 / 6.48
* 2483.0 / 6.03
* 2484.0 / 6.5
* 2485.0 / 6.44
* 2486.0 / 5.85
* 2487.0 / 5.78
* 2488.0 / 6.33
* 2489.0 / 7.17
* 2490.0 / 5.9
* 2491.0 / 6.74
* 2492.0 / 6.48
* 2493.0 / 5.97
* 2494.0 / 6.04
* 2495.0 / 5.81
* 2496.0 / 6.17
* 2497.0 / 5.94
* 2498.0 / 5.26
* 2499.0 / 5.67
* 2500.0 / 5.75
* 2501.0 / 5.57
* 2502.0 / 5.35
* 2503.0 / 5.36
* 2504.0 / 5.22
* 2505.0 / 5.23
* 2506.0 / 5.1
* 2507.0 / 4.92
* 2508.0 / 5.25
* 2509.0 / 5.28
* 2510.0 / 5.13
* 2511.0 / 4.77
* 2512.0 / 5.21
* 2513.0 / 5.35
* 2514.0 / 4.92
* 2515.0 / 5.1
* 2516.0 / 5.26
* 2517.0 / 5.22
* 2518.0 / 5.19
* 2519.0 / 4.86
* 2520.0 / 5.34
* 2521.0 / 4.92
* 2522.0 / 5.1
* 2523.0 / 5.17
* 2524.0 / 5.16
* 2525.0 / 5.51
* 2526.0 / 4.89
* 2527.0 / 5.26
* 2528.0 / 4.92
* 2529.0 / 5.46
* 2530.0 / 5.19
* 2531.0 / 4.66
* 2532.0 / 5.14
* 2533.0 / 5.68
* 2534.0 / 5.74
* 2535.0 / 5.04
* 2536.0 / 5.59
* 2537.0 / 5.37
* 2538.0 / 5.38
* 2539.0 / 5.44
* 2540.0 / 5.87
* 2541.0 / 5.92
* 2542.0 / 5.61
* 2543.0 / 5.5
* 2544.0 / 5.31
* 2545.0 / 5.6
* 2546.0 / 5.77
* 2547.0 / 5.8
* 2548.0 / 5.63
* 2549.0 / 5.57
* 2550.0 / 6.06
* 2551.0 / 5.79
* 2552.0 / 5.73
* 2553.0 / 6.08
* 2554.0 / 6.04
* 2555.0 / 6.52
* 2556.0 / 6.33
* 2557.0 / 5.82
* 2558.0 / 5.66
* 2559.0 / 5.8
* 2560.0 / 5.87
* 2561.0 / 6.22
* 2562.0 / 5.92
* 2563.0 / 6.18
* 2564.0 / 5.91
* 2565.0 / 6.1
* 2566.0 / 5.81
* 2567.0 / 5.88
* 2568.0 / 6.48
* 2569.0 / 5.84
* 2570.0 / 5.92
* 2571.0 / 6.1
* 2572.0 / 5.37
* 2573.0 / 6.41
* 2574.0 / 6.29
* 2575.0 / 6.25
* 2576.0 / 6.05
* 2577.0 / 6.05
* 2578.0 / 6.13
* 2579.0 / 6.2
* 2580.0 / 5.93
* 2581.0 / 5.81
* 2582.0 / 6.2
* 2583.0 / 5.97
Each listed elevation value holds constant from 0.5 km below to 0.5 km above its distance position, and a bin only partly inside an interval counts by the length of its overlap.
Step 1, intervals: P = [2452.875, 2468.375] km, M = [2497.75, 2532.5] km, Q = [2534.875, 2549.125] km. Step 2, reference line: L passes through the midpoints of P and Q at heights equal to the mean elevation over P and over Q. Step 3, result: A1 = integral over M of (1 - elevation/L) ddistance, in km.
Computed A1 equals 3.1 km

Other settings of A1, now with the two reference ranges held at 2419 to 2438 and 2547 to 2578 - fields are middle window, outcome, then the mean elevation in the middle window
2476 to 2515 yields 0.5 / 5.83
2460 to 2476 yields -0.6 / 6.11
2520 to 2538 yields 2.2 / 5.23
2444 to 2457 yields -0.3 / 5.97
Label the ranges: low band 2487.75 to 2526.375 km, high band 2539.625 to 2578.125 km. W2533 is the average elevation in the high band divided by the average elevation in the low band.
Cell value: 1.1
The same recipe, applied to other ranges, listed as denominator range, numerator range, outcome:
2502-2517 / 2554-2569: 1.17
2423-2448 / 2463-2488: 1.05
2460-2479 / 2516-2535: 0.84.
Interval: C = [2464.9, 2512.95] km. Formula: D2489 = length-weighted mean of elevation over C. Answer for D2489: 5.94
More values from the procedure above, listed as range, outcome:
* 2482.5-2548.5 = 5.52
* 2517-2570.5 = 5.61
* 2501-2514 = 5.19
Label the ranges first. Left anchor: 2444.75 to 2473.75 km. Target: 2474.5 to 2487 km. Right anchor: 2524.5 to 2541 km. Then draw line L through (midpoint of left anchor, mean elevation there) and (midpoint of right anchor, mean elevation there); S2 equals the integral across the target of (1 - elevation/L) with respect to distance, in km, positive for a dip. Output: -1.1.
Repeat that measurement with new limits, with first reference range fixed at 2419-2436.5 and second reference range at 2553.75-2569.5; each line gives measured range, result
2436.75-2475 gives -1.2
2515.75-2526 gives 1.4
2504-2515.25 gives 1.6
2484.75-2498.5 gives -0.5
